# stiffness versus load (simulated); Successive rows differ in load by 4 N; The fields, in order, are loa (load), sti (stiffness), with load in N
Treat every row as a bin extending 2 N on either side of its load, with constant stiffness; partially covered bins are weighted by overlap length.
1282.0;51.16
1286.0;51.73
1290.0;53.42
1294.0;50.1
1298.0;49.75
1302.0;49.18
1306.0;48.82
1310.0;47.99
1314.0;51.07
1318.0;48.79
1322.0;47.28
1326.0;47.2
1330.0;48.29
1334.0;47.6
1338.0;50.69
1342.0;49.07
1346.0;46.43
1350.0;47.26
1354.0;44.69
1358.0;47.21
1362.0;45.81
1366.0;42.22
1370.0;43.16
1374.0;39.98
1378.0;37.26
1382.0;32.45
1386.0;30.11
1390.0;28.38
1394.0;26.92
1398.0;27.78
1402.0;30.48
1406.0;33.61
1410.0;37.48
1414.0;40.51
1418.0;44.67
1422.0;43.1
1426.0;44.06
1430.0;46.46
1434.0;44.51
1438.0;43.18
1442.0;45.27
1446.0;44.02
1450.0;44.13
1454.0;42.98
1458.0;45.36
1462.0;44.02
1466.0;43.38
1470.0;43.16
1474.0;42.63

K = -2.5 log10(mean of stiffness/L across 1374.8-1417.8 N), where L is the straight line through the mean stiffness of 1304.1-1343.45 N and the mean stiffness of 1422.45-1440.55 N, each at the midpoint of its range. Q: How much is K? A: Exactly 0.35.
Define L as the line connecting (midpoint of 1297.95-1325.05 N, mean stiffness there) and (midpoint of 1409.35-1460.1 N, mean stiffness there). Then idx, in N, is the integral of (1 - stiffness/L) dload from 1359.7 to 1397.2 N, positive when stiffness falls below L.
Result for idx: 8.17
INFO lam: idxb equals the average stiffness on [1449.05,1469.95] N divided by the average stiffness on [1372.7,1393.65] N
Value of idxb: 1.33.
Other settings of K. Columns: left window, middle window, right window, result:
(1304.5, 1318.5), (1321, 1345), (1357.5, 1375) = -0.03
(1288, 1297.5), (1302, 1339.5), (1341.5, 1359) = 0.01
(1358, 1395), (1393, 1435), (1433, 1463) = 0.07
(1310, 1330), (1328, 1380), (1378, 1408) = -0.14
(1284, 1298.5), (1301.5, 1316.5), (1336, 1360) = 0.02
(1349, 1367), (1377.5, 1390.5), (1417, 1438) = 0.38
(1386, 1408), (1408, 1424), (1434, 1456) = -0.18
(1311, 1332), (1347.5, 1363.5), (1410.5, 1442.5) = 0.02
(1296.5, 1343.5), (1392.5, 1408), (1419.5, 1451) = 0.46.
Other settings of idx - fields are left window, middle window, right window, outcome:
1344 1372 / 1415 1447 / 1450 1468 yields 0.0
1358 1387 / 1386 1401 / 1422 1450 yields 4.7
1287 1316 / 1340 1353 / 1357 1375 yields -0.5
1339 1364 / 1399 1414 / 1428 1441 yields 3.7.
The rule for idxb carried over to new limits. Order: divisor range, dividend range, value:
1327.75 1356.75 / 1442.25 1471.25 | 0.92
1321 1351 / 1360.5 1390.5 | 0.79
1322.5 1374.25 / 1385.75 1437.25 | 0.80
